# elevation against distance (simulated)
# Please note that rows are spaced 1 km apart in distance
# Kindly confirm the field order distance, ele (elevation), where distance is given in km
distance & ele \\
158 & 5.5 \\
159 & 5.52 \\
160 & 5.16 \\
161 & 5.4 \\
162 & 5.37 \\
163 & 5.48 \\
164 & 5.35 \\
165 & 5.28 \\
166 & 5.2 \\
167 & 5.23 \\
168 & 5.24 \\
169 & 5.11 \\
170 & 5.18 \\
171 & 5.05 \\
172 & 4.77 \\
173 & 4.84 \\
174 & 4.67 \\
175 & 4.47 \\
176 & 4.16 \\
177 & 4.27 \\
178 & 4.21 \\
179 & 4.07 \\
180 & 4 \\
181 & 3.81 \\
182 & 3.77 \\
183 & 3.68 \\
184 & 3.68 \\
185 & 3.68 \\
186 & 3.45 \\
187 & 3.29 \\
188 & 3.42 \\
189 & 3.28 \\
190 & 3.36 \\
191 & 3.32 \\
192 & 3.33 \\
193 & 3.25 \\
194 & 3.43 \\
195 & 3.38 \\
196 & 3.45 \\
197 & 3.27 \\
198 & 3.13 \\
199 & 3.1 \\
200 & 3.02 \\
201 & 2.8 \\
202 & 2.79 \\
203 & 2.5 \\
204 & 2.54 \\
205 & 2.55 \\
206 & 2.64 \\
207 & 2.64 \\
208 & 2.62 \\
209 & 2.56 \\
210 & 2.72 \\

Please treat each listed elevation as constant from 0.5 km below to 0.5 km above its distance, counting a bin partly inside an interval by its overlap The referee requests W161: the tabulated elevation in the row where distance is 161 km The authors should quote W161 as 5.4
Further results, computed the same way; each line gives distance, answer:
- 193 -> 3.25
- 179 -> 4.07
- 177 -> 4.27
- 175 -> 4.47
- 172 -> 4.77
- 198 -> 3.13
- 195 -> 3.38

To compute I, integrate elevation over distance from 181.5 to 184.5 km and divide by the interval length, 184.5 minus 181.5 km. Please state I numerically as 3.71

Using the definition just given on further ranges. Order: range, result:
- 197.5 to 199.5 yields 3.12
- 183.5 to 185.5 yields 3.68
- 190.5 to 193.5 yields 3.3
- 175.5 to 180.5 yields 4.14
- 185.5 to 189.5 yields 3.36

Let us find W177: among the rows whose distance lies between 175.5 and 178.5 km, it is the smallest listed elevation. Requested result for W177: 4.16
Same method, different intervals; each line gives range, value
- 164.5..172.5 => 4.77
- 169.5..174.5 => 4.67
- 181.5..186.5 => 3.45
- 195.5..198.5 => 3.13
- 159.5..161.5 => 5.16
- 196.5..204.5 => 2.5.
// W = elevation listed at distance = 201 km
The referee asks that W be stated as 2.8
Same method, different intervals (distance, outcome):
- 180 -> 4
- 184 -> 3.68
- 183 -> 3.68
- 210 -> 2.72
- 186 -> 3.45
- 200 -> 3.02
